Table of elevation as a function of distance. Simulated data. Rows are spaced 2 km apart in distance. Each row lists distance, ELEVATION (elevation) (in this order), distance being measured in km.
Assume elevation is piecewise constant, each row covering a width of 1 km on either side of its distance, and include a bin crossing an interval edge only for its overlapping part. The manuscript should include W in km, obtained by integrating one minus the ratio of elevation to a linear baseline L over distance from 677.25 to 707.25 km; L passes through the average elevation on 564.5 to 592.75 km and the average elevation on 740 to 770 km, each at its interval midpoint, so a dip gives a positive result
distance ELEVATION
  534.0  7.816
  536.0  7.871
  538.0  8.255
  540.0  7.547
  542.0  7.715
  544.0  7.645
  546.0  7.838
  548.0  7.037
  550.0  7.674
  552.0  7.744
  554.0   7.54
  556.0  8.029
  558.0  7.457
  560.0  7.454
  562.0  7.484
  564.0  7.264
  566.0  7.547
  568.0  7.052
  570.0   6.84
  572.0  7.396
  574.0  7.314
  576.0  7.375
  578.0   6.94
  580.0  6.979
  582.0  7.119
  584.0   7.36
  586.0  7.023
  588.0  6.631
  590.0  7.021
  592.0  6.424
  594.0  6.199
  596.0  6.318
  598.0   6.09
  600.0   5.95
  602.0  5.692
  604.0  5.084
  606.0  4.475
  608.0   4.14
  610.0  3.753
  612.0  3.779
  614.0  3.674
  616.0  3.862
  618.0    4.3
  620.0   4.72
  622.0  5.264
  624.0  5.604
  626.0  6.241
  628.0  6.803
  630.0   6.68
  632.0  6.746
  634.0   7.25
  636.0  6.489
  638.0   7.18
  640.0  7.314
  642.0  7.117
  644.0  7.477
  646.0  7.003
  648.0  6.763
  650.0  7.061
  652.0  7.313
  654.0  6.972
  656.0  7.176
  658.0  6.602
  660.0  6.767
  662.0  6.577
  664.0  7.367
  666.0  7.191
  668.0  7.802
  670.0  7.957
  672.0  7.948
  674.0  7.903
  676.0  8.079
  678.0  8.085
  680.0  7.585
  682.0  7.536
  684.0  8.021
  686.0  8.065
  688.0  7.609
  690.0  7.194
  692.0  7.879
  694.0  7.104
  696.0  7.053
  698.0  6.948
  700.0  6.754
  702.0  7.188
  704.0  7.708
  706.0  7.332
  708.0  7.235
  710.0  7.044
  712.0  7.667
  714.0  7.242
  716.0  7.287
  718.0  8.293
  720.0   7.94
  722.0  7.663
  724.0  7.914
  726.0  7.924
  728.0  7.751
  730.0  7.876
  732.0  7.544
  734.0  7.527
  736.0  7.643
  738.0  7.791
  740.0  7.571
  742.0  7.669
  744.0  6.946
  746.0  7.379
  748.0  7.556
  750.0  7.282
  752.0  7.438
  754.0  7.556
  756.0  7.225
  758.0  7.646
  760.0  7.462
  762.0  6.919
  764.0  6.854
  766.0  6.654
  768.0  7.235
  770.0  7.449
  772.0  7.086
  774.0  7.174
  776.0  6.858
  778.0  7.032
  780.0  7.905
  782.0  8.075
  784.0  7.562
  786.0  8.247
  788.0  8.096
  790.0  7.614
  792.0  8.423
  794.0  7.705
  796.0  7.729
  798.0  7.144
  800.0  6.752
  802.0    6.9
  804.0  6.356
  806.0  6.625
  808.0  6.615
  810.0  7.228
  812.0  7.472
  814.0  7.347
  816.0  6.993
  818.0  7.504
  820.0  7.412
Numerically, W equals -1.0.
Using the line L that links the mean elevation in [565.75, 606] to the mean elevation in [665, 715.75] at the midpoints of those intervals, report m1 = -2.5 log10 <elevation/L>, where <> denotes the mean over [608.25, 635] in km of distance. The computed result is 0.306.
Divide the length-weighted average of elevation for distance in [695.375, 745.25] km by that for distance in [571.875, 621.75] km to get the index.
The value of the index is 1.30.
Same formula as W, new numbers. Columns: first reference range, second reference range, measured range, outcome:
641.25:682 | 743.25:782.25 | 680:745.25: -1.97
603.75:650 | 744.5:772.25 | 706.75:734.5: -3.24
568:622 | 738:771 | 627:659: -3.49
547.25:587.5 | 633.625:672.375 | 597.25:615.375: 6.37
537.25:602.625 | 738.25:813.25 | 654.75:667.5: 0.45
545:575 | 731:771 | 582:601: 2.16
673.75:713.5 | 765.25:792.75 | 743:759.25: 0.29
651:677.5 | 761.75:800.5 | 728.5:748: -0.36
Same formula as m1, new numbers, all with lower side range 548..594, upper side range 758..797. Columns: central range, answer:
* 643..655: 0.03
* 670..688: -0.08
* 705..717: 0.01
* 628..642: 0.06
